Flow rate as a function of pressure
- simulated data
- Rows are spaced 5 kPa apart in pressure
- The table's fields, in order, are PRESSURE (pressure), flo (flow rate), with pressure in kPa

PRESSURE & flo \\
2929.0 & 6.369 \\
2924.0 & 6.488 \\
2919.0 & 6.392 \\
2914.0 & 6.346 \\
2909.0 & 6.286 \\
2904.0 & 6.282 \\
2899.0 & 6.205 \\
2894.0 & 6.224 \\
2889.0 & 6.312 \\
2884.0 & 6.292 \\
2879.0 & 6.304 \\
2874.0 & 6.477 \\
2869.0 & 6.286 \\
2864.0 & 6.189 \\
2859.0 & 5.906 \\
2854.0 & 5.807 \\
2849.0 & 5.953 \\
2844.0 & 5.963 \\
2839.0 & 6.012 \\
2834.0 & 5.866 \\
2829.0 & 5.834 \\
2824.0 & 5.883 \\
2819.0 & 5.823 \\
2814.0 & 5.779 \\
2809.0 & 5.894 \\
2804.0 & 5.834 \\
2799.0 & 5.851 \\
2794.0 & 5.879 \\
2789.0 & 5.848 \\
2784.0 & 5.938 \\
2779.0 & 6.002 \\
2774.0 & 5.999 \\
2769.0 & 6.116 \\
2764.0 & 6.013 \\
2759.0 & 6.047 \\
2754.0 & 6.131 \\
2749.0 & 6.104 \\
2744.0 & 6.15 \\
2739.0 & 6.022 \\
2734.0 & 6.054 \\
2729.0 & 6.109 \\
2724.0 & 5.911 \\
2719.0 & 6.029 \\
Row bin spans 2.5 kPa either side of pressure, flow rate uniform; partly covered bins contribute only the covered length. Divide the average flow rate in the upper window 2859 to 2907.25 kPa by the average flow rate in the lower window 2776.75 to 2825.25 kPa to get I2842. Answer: 1.07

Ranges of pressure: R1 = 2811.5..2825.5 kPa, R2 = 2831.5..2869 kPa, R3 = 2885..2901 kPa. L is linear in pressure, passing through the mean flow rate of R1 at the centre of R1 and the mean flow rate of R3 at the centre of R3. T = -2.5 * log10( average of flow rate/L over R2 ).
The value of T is 0.01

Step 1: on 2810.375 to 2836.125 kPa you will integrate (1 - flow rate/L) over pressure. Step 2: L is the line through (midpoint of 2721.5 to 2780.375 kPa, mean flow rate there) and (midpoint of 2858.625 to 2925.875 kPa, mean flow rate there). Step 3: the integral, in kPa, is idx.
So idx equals 1.4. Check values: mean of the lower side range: 6.06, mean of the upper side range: 6.3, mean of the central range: 5.84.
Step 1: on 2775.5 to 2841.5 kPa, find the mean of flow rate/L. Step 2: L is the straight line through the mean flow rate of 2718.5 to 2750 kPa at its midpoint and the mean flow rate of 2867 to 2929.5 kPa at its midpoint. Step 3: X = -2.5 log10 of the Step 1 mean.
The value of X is 0.05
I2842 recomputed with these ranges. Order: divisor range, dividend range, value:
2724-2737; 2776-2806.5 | 0.97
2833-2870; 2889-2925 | 1.05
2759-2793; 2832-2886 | 1.02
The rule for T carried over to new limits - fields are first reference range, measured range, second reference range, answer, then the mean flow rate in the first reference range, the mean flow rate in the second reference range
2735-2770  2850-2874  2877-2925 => 0.029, 6.08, 6.31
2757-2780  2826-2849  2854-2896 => 0.042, 6.04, 6.22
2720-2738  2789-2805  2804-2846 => 0.012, 6.02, 5.88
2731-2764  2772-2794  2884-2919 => 0.034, 6.08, 6.29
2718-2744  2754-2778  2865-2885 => 0.010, 6.04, 6.33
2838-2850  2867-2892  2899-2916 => -0.032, 5.97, 6.29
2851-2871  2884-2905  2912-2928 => -0.002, 6.04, 6.41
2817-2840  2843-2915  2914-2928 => -0.003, 5.88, 6.42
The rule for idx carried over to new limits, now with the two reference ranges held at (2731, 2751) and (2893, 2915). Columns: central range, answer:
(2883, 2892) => -0.07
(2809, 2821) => 0.67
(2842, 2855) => 0.60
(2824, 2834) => 0.53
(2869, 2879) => -0.25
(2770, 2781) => 0.19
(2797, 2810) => 0.63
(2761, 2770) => 0.08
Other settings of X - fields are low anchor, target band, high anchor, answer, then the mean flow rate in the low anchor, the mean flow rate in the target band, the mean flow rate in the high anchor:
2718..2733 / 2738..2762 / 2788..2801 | -0.024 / 6.02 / 6.09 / 5.86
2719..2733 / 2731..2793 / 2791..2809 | -0.016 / 6.02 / 6.03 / 5.86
